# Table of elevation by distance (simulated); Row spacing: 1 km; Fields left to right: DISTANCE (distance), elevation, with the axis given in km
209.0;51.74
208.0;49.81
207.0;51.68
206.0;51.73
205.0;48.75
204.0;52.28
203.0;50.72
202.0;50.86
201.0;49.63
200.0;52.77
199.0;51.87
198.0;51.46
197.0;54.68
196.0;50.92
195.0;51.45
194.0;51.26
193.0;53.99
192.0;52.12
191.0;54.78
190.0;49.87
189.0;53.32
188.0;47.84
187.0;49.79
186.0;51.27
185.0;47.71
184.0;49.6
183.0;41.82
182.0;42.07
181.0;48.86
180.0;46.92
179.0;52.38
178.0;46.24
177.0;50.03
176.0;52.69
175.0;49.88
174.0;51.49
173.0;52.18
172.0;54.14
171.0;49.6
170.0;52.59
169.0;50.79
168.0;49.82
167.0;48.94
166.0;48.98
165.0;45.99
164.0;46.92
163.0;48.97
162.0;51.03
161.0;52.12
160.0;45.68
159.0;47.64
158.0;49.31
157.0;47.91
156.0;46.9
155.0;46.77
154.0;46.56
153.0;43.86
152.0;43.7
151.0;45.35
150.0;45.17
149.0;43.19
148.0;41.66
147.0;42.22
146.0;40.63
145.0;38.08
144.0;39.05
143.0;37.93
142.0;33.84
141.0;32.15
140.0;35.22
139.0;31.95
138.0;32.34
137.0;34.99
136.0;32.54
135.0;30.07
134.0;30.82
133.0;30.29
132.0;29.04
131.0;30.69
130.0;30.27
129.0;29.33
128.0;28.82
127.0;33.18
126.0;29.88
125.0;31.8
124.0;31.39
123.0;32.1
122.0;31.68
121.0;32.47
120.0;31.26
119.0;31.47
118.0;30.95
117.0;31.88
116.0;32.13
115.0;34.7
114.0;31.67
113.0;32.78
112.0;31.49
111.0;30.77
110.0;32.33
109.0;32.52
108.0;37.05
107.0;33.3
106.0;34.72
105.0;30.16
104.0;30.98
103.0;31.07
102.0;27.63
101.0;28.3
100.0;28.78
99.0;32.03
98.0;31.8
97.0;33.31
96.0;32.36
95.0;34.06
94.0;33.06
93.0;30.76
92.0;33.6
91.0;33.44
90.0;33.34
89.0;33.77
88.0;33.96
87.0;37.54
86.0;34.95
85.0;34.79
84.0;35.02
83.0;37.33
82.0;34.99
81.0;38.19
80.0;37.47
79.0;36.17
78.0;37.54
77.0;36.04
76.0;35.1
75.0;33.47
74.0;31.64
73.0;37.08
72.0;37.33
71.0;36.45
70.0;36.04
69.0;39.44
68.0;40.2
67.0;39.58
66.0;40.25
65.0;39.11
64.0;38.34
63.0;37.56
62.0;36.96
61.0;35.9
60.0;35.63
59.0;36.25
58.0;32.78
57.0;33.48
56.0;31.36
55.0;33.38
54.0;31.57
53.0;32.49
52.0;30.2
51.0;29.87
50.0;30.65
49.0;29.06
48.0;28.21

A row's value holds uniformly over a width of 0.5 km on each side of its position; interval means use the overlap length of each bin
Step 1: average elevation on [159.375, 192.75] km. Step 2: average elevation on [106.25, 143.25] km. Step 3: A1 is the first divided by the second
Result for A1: 1.55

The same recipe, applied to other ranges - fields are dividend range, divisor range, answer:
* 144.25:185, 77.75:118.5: 1.43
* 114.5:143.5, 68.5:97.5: 0.91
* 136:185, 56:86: 1.24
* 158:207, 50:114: 1.47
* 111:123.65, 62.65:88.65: 0.87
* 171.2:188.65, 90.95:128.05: 1.54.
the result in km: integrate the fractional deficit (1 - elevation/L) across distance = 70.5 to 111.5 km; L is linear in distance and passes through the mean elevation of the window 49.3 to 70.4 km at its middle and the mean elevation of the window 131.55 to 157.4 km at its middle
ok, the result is 2.99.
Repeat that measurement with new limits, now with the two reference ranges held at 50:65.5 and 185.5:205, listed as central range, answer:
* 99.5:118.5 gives 4.17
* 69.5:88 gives 0.48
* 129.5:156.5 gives 4.48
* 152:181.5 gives -0.67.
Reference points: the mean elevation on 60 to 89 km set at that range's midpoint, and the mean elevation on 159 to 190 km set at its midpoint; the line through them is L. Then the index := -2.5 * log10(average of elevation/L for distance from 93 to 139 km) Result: 0.303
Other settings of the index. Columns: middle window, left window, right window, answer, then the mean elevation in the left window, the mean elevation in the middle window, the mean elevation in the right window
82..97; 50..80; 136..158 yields 0.09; 35.5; 34.1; 40.5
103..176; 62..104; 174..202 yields 0.12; 34.9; 38.8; 50.2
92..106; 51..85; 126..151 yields 0.13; 35.8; 31.3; 34.8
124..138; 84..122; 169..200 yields 0.24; 32.5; 31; 50.5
